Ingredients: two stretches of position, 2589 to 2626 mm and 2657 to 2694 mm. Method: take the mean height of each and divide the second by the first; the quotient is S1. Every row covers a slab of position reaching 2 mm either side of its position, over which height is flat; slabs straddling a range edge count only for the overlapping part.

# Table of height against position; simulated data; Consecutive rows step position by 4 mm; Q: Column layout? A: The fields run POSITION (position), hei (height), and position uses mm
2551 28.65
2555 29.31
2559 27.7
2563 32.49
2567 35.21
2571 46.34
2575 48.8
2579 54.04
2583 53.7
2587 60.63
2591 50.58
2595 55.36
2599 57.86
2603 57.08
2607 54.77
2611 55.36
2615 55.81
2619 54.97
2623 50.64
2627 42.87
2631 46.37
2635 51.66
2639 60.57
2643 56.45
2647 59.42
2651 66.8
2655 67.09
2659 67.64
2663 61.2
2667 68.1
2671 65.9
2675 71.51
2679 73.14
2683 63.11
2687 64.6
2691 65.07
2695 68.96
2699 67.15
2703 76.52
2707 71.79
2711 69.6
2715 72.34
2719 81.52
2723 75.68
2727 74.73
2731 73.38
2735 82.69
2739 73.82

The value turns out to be 1.23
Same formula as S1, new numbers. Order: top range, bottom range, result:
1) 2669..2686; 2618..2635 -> 1.40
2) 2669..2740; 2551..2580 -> 1.89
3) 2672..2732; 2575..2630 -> 1.32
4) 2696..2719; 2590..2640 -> 1.36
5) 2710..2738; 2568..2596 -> 1.46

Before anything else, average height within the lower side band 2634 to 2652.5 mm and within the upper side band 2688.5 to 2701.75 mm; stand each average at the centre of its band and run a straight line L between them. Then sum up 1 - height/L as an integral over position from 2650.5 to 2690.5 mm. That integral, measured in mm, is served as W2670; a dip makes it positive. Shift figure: -2.1 mm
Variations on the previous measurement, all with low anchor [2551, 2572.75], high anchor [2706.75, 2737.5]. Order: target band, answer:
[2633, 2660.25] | -2.6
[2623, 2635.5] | 1.0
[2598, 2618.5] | -4.7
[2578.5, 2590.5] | -4.9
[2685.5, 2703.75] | 0.1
